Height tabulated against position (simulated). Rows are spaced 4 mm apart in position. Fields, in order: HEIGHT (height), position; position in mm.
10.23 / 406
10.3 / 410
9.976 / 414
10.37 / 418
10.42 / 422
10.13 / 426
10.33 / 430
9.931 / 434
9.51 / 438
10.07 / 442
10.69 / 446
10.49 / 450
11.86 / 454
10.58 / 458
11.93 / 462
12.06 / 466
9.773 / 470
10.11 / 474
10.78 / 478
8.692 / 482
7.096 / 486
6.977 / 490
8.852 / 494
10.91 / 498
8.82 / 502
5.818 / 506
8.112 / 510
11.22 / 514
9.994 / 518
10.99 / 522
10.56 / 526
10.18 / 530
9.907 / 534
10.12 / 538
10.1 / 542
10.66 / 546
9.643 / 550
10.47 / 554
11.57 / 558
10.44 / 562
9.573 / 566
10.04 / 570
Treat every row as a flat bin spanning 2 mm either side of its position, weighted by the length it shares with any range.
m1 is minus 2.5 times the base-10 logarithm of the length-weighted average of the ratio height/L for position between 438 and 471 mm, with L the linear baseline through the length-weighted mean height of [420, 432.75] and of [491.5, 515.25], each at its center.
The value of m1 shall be -0.12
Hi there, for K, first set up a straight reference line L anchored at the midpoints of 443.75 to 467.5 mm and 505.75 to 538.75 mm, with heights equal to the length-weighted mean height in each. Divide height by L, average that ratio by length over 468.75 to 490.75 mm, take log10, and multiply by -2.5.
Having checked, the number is 0.195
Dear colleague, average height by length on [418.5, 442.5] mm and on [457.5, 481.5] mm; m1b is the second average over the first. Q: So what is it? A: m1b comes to 1.07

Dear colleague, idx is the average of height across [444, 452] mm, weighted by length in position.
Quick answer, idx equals 10.6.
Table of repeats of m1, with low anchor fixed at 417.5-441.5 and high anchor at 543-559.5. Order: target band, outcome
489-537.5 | 0.11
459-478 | -0.07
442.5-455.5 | -0.07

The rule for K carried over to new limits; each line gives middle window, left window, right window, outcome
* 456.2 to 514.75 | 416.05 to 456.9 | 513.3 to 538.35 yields 0.108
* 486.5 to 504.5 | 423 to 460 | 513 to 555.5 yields 0.195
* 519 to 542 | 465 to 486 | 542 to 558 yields -0.005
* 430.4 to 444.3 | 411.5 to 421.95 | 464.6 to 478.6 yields 0.049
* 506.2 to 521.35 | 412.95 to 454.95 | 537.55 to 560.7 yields 0.109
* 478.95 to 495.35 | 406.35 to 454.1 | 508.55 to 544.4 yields 0.258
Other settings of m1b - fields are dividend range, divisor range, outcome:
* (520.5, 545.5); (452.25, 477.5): 0.94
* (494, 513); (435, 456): 0.82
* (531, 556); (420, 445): 1.01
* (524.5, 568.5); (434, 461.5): 0.97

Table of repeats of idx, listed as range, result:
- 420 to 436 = 10.2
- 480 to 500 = 8.51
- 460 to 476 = 11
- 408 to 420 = 10.2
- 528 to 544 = 10.1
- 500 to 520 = 8.79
